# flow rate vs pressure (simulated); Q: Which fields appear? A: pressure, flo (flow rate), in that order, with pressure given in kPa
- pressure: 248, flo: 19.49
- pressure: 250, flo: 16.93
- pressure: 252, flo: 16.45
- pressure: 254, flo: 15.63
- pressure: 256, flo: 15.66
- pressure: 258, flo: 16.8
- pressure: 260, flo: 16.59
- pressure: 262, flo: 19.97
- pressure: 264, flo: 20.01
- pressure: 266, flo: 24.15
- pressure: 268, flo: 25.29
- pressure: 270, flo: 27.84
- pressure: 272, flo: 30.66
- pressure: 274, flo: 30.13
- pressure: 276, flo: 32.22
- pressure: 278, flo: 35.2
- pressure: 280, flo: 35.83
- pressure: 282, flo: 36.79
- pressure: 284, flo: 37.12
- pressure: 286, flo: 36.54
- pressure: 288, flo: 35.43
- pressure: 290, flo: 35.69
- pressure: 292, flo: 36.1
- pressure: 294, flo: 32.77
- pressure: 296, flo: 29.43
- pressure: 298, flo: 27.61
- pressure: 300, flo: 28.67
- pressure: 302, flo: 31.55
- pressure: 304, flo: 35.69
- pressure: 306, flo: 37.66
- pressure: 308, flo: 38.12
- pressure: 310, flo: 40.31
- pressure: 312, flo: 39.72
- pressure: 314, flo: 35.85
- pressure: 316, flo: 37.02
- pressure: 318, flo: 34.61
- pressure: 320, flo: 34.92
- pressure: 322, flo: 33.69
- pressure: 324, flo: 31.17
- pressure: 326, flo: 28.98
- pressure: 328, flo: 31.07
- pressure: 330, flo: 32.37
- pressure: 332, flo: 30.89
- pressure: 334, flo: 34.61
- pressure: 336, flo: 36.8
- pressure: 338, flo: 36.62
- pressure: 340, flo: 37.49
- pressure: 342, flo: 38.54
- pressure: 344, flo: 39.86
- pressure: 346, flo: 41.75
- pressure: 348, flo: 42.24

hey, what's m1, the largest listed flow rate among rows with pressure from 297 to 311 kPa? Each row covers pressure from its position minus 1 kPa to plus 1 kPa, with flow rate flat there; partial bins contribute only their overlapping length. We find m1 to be 40.31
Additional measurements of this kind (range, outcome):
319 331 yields 34.92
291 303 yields 36.1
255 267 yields 24.15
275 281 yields 35.83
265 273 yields 30.66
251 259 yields 16.8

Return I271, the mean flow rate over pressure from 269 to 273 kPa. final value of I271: 29.2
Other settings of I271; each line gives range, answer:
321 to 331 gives 31.5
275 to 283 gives 35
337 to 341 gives 37.1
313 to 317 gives 36.4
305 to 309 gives 37.9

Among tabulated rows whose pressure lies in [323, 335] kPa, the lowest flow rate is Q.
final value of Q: 28.98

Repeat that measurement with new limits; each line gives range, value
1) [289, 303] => 27.61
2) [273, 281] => 30.13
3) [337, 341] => 36.62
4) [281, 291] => 35.43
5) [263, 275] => 20.01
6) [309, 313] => 39.72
